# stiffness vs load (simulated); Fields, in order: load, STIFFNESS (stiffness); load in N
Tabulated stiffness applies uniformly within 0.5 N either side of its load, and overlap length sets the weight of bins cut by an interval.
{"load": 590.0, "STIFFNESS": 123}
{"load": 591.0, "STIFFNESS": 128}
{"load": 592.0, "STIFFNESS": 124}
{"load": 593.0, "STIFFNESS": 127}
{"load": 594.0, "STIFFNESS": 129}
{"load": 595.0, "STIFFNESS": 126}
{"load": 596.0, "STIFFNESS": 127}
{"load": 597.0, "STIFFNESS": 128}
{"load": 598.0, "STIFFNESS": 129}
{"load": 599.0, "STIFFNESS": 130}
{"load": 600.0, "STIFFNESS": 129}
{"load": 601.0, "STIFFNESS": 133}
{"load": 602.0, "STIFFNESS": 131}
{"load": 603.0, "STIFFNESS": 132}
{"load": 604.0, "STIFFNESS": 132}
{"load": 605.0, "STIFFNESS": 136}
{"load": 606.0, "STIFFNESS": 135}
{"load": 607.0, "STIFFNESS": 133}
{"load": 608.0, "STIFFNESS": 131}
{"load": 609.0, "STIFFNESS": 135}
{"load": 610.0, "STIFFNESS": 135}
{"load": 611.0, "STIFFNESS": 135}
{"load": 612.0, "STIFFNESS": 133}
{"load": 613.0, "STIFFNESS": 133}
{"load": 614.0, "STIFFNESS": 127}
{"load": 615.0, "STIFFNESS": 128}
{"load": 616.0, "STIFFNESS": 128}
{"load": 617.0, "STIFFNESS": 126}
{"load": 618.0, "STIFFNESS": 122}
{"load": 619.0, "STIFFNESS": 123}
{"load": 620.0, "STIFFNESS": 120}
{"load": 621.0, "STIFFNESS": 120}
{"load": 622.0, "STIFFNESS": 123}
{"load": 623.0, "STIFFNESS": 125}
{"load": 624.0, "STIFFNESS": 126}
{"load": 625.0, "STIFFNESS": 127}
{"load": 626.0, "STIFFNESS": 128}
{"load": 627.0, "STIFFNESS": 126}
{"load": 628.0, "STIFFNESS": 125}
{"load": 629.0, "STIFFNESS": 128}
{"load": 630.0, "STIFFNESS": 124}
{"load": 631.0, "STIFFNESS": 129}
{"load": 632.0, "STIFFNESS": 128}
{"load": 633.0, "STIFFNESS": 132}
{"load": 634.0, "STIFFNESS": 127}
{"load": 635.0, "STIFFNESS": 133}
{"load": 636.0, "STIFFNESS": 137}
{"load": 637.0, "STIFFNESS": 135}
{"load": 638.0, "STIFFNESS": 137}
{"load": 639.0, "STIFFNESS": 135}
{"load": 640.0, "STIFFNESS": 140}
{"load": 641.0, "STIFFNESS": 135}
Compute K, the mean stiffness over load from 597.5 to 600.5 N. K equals 129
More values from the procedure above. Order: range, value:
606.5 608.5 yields 132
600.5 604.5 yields 132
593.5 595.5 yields 128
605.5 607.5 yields 134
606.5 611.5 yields 134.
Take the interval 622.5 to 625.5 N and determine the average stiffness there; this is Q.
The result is 126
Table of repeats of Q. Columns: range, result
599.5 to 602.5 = 131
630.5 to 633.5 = 130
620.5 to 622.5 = 122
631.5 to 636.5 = 131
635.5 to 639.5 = 136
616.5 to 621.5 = 122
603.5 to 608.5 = 133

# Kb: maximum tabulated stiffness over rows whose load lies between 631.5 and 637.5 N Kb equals 137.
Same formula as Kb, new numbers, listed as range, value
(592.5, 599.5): 130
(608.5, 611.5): 135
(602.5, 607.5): 136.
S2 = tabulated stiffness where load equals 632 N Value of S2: 128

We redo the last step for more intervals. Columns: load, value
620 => 120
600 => 129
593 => 127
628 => 125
